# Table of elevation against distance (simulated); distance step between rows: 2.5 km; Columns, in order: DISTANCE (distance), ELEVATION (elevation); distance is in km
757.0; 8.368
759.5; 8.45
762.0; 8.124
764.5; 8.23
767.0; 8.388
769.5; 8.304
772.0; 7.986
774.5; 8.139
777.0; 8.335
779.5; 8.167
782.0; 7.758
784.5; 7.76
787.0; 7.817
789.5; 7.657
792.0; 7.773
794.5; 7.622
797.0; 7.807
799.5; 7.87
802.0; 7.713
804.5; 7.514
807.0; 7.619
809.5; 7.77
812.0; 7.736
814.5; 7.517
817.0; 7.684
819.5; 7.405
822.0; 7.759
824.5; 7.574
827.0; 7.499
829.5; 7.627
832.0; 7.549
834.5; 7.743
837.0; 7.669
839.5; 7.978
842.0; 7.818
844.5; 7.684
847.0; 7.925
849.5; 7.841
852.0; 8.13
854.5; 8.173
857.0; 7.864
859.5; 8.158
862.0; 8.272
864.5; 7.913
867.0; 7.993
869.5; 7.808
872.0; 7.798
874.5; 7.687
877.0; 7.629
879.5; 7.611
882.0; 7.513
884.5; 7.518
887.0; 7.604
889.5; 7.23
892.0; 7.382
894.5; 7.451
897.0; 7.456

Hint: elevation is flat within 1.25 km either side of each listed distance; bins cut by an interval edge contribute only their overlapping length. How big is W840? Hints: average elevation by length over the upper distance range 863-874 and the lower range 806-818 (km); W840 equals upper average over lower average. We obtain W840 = 1.0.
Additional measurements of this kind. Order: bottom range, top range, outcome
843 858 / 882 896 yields 0.94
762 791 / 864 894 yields 0.95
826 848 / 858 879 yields 1.02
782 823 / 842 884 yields 1.02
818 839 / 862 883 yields 1.02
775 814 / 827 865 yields 1.01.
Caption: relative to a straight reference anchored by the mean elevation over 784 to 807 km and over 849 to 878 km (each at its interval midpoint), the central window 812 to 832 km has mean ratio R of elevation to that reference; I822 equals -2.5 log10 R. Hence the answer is 0.03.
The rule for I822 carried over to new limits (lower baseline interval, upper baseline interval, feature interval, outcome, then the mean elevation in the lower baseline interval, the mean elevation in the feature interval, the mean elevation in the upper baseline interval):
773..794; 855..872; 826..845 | 0.04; 7.92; 7.7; 7.99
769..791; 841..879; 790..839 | 0.04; 7.98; 7.66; 7.91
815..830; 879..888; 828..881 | -0.04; 7.59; 7.85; 7.56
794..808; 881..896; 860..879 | -0.05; 7.7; 7.87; 7.45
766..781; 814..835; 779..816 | 0.03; 8.21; 7.73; 7.59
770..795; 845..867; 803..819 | 0.05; 7.92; 7.63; 8.02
